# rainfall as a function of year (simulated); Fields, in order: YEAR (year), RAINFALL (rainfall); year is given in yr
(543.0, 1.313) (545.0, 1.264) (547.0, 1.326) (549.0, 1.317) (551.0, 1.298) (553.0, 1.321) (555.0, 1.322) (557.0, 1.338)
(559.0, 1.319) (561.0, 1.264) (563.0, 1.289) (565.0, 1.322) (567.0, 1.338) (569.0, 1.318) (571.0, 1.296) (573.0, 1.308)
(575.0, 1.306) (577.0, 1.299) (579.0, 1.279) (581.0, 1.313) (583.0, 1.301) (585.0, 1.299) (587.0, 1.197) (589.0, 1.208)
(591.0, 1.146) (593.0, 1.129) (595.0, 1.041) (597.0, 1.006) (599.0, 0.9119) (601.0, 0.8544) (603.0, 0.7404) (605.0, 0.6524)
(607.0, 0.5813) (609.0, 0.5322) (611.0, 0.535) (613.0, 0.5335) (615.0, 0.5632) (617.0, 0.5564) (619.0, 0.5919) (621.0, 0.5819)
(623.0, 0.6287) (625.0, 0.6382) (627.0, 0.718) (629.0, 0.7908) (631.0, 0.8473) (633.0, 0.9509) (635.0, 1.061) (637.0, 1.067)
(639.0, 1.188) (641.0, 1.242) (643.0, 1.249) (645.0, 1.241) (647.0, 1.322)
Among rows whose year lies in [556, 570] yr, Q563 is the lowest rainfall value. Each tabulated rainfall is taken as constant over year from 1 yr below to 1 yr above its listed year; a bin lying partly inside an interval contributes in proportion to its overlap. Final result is 1.264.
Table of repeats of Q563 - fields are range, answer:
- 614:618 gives 0.5564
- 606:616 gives 0.5322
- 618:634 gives 0.5819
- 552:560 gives 1.319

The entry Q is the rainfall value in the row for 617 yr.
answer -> 0.5564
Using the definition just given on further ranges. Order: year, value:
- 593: 1.129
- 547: 1.326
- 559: 1.319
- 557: 1.338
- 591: 1.146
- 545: 1.264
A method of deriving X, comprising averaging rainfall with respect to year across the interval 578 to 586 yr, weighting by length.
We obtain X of 1.3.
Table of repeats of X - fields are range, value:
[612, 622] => 0.565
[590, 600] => 1.05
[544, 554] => 1.31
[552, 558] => 1.33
